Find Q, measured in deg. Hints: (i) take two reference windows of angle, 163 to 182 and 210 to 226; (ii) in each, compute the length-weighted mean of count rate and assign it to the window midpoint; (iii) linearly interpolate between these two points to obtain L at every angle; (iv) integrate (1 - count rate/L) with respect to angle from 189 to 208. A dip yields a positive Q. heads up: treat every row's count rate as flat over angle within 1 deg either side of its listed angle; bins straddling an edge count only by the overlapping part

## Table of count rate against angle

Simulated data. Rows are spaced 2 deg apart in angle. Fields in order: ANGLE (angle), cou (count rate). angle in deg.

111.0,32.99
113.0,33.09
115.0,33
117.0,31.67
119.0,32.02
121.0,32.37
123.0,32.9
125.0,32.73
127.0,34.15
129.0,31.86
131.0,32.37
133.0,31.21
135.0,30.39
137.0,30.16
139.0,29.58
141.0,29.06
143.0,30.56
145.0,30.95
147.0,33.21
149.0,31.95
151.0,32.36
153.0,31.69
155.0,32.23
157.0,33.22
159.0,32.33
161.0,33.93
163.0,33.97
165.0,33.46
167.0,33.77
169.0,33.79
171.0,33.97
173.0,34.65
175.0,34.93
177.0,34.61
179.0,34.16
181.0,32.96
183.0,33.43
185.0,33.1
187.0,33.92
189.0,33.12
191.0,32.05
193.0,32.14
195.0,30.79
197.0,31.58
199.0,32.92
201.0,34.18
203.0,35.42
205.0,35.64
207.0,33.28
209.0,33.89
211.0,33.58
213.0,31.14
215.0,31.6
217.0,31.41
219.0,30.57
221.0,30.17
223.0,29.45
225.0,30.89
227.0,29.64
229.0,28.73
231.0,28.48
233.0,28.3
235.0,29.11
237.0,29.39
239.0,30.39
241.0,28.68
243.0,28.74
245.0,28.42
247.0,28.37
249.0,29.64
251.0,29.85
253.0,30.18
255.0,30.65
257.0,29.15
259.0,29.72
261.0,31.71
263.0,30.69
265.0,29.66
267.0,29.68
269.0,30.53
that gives -0.5 deg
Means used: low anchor 34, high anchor 31.1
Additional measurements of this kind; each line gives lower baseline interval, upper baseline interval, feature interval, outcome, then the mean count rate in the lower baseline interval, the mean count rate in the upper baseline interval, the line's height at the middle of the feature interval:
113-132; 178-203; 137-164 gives 0.7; 32.6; 33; 32.7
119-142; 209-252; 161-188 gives -2.7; 31.5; 29.9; 30.8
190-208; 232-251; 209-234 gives 0.4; 33.1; 29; 31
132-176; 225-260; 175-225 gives -3.2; 32.3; 29.3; 30.8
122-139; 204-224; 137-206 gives -2.0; 31.8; 32.1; 31.9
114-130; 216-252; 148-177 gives -1.8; 32.6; 29.5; 31.5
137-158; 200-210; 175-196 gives 0.2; 31.4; 34.5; 33.4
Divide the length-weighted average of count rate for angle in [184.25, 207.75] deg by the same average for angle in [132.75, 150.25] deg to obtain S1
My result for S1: 1.08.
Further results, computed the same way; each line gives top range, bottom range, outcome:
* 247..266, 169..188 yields 0.88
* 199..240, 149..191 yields 0.94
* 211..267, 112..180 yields 0.92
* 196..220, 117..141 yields 1.04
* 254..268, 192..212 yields 0.91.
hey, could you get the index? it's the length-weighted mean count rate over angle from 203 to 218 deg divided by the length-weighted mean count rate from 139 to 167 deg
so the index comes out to 1.0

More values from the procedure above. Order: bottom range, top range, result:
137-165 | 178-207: 1.04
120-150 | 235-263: 0.94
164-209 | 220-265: 0.88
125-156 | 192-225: 1.03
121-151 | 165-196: 1.06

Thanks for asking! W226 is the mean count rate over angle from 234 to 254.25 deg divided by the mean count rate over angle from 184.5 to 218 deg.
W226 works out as 0.89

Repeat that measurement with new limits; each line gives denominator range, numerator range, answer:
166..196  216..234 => 0.89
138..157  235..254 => 0.93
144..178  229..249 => 0.87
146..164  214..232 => 0.92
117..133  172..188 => 1.05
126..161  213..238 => 0.94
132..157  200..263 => 0.98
